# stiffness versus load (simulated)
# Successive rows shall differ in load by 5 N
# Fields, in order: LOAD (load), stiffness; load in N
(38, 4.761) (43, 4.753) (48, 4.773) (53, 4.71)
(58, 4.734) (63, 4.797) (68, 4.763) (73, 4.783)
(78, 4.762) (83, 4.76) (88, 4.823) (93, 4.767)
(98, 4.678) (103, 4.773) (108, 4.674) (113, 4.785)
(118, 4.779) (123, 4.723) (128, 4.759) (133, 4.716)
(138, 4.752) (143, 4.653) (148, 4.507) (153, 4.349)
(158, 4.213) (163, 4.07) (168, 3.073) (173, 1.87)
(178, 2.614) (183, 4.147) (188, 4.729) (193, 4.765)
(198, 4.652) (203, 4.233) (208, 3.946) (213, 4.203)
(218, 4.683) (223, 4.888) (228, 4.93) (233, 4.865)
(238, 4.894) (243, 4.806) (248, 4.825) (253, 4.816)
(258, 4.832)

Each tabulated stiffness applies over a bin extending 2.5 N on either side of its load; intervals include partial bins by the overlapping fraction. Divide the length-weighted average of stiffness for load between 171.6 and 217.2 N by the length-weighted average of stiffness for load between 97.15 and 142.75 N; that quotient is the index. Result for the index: 0.84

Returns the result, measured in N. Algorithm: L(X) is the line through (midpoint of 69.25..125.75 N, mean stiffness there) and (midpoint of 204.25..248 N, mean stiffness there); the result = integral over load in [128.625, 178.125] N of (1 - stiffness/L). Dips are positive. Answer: 7.73 N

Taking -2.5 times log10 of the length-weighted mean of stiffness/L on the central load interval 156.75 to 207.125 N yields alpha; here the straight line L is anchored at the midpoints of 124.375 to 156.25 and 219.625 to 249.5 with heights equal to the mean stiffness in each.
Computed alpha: 0.23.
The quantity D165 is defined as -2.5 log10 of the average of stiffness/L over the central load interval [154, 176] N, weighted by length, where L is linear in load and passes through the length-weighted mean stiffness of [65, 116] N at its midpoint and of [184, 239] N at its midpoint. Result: 0.35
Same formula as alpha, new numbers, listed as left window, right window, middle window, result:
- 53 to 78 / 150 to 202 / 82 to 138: -0.08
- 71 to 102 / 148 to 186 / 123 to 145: -0.17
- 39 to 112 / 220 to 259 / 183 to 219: 0.09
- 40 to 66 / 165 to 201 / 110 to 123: -0.13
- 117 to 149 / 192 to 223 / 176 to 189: 0.20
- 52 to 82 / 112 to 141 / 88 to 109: 0.00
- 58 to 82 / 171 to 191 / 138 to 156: -0.18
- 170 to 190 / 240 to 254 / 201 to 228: -0.09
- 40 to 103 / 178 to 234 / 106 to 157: -0.01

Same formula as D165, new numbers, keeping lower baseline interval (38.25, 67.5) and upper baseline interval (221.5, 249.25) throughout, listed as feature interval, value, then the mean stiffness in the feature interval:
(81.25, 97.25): 0.00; 4.77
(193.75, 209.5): 0.12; 4.35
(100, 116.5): 0.01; 4.74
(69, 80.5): 0.00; 4.77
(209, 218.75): 0.13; 4.32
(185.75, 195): 0.02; 4.75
